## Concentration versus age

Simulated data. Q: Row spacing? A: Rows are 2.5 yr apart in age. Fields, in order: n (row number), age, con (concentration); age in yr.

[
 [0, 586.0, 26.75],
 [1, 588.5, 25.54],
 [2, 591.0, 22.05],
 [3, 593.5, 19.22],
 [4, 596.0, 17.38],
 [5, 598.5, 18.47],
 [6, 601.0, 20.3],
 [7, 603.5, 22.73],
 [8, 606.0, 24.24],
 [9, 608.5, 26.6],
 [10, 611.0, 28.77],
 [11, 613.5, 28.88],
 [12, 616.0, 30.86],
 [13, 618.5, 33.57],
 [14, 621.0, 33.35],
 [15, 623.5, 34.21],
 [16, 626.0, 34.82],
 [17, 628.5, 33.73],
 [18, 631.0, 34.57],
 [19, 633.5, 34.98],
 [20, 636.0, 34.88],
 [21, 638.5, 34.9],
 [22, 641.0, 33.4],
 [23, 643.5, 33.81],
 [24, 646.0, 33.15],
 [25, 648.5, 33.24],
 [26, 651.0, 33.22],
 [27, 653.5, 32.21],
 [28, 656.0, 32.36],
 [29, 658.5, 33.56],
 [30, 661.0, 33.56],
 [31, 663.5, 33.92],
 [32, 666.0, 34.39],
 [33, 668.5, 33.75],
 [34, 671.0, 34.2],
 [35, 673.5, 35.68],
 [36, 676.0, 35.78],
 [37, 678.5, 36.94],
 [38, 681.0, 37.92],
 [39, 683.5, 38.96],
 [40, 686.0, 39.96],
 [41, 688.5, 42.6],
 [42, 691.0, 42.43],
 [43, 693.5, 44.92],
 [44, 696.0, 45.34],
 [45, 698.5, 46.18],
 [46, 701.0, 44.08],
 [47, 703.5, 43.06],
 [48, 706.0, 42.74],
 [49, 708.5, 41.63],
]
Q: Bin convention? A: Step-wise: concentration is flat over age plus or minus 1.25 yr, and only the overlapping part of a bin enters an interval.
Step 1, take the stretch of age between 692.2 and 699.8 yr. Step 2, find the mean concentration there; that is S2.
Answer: 45.5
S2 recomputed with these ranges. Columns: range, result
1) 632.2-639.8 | 34.9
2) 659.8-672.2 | 34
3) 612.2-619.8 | 31.1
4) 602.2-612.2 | 25.5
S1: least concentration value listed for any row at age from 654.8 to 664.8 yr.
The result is 32.36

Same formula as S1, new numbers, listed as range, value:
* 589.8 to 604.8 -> 17.38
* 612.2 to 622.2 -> 28.88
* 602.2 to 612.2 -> 22.73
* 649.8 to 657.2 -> 32.21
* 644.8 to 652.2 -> 33.15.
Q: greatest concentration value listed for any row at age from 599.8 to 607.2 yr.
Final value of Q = 24.24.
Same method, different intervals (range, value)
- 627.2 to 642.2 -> 34.98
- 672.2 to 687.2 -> 39.96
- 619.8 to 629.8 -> 34.82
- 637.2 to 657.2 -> 34.9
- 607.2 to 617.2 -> 30.86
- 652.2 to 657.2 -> 32.36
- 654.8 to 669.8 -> 34.39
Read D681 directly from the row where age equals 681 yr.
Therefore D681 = 37.92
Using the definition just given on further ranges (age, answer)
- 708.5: 41.63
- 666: 34.39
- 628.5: 33.73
